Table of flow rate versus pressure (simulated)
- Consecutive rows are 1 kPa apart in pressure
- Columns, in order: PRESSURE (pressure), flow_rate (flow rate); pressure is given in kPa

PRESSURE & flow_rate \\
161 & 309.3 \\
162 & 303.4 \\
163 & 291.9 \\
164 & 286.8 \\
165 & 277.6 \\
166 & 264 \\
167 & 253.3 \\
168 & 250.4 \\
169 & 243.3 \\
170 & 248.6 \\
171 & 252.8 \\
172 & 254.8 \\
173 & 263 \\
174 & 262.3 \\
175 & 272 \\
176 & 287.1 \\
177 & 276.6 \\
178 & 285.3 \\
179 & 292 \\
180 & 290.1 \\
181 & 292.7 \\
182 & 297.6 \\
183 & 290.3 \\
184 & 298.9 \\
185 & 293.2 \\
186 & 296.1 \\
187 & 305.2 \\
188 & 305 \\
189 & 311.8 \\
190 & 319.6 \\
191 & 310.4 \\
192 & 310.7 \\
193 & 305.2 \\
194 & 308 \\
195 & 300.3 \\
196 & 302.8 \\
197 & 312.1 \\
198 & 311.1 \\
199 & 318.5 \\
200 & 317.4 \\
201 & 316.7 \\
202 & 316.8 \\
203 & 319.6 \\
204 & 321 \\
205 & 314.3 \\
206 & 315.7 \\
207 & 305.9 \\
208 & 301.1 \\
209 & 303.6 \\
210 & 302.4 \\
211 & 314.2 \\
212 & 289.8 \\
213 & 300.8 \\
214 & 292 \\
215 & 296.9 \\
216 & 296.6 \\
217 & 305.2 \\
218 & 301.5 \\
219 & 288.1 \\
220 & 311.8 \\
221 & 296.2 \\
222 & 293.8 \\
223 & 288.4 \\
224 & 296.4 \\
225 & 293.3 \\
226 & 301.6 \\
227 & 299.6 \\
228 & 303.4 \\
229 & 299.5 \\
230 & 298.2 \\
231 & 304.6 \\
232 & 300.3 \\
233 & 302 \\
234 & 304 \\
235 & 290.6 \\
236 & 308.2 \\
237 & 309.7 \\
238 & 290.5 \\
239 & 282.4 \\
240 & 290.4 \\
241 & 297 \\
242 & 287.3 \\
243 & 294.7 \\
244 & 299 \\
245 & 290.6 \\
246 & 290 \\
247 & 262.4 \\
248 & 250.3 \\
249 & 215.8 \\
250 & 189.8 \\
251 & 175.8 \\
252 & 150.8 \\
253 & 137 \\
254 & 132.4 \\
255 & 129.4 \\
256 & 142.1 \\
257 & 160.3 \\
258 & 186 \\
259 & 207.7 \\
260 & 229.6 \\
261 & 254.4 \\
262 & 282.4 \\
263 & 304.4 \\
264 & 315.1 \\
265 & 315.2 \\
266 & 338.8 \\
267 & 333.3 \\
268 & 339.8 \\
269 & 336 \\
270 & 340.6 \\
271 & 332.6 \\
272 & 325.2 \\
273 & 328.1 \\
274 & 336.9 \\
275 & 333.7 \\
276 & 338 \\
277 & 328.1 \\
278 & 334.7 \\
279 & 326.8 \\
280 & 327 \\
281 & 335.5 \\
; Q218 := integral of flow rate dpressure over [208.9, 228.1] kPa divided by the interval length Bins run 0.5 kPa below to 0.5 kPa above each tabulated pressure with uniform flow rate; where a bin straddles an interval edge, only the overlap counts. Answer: 299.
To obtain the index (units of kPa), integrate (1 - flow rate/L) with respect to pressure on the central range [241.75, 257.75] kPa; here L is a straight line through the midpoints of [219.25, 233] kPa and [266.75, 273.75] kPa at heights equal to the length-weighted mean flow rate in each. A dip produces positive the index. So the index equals 5.3 kPa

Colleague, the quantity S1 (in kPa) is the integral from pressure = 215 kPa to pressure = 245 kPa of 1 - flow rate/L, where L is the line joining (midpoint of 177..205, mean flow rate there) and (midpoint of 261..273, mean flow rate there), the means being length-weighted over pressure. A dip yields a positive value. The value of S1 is 1.51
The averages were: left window 305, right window 321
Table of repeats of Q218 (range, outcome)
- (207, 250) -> 293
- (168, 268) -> 282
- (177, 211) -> 305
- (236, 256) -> 240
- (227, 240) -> 299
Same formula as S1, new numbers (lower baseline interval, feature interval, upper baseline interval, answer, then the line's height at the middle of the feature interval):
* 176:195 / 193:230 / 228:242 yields -0.7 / 299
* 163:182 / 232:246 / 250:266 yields -4.4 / 225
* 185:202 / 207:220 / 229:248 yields 0.1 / 302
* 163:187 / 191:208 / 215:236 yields -1.5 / 287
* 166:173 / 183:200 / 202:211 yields -1.2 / 287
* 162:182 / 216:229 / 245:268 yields -2.7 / 248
